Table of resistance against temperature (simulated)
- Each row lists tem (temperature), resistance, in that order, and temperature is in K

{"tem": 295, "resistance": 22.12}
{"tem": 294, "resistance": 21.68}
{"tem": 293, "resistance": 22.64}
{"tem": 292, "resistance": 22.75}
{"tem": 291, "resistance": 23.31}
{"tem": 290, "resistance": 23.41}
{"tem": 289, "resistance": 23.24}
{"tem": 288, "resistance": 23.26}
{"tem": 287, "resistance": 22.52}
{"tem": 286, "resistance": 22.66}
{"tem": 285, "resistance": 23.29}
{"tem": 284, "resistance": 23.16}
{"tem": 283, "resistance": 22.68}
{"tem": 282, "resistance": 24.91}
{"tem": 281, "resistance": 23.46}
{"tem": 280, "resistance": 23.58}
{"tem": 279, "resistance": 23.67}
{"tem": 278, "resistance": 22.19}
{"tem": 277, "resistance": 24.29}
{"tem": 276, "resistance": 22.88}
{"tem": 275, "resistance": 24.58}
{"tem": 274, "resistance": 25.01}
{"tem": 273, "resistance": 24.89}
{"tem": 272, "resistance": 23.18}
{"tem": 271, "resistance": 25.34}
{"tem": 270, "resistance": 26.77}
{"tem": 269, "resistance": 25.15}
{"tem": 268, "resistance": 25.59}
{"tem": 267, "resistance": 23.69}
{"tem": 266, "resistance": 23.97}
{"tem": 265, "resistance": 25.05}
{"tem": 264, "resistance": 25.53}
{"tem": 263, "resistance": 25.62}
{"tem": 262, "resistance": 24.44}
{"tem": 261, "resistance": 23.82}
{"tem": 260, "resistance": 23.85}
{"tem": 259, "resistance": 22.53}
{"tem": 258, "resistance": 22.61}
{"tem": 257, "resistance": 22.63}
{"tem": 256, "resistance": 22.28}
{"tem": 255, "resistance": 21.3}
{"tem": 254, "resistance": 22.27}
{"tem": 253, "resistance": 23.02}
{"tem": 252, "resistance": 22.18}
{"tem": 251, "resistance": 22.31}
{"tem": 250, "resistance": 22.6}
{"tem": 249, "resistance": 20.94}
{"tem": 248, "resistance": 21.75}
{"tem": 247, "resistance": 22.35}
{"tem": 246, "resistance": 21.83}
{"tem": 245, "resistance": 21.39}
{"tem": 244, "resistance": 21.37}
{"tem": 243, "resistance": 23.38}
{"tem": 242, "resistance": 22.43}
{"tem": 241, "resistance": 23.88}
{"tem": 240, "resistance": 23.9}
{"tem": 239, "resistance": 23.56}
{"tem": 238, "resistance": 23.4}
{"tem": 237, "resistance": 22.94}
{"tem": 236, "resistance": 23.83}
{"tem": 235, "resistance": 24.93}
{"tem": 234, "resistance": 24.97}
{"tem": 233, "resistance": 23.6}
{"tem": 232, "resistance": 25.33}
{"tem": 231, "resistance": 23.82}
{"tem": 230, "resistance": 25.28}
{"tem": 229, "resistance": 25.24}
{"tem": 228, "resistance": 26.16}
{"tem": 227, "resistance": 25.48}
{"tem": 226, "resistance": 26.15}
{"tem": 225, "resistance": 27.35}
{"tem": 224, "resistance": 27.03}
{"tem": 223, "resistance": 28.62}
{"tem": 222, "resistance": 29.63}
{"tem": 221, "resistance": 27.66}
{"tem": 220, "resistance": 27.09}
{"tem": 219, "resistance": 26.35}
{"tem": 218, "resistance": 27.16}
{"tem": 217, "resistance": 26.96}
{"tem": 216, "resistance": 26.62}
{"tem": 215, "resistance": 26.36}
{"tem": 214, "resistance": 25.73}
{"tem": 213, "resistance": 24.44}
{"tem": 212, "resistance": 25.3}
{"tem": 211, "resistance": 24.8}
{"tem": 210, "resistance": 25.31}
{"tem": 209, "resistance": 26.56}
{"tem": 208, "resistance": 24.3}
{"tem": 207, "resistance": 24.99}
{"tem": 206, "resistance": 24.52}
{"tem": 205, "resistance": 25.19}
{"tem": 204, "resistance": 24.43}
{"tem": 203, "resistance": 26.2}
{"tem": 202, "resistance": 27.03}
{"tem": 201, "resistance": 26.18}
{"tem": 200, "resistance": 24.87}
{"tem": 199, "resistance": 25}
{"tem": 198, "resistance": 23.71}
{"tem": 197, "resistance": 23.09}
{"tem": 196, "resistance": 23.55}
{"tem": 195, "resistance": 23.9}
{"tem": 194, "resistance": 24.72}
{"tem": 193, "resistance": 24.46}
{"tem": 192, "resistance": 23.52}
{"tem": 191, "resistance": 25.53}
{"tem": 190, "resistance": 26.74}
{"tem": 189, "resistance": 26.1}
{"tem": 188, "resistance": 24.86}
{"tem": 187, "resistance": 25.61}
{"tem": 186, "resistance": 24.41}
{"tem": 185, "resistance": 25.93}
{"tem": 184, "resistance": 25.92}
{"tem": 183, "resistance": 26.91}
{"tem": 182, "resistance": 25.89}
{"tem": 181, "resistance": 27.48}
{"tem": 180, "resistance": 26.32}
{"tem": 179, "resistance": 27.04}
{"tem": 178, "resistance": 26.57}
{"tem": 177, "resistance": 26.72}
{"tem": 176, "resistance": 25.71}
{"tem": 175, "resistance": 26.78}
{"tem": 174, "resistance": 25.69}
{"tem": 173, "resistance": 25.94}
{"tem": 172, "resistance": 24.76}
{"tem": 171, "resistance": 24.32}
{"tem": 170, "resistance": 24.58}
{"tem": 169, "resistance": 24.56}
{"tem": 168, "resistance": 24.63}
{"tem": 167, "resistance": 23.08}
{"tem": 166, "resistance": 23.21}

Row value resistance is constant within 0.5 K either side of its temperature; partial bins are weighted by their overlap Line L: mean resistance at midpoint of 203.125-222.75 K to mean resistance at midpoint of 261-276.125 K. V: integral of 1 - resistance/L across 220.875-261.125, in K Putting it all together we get 2.5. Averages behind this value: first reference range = 26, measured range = 23.9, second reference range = 24.8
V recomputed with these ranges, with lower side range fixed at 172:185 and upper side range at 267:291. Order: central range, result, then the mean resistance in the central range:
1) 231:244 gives 0.6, 23.7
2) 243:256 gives 1.4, 22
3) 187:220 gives 0.5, 25.3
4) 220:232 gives -0.7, 26.6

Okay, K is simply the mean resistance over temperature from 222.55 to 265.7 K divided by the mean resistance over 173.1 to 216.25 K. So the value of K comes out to 0.93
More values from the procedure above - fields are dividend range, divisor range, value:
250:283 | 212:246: 0.95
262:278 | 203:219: 0.97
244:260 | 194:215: 0.89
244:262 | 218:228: 0.82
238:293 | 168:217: 0.92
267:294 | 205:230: 0.91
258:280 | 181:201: 0.97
